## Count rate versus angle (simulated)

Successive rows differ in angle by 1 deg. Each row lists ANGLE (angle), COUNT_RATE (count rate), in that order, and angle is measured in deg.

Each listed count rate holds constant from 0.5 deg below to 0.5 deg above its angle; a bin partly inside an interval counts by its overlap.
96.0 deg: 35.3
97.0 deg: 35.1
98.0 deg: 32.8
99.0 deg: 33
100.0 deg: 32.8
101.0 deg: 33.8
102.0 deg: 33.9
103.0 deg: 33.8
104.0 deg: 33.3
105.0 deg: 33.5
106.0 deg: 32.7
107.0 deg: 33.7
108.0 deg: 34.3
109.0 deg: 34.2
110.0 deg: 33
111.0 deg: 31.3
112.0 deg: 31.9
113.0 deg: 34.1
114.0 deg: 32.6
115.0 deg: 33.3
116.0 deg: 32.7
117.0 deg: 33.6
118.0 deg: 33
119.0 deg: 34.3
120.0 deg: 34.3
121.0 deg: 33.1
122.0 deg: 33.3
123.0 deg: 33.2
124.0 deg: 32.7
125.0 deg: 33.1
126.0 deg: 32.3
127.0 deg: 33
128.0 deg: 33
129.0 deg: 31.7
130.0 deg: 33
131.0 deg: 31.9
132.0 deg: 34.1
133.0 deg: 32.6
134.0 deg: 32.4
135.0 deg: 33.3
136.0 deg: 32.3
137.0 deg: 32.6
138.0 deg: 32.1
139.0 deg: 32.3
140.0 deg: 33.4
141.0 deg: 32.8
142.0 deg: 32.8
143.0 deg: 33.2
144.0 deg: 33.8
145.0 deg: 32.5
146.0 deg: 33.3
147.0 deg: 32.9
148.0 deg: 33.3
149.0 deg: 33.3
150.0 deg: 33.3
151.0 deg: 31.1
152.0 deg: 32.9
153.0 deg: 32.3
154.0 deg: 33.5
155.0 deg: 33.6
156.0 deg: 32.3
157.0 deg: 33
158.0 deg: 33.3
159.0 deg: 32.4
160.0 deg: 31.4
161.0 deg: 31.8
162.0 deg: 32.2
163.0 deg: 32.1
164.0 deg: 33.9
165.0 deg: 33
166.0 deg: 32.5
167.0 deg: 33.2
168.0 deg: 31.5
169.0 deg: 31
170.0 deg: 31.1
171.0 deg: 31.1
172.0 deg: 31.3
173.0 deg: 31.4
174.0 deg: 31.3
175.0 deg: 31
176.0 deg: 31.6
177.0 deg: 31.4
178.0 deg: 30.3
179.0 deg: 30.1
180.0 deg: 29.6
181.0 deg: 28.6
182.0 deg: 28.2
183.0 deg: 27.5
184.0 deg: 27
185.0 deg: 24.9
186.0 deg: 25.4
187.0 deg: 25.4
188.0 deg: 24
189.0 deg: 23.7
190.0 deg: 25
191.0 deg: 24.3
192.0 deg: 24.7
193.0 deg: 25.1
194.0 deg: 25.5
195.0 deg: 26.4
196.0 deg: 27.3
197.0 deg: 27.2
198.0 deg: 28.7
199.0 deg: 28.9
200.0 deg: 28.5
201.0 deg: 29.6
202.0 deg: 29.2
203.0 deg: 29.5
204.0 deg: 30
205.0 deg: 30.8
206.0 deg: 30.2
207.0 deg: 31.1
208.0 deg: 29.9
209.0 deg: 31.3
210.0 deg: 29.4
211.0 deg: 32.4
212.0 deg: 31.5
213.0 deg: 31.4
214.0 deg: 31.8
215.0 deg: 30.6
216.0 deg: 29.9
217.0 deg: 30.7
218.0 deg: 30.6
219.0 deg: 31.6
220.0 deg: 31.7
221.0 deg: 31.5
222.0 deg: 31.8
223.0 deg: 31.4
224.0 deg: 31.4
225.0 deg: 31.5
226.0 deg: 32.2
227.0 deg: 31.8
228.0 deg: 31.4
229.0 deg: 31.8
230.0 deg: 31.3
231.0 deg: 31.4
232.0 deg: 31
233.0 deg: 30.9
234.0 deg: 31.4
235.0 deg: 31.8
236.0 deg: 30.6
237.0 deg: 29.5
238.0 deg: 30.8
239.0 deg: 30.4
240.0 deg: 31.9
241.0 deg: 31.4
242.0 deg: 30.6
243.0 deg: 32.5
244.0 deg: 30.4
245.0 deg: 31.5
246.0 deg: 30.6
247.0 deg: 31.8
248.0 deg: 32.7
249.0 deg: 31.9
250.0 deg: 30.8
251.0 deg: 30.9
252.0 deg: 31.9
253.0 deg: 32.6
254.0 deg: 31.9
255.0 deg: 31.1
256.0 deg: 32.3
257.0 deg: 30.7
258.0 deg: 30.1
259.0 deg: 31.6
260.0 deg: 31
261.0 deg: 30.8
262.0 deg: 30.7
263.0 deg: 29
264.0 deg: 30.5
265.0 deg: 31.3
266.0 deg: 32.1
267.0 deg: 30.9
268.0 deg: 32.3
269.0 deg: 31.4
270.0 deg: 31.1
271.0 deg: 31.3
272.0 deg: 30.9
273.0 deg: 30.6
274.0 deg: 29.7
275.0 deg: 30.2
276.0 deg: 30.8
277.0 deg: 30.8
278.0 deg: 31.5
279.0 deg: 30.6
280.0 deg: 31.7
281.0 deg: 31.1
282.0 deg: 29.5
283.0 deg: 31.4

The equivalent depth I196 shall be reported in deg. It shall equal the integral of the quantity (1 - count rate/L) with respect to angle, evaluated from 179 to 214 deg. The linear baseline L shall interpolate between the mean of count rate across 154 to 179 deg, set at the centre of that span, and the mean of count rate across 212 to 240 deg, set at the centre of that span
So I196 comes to 3.9 deg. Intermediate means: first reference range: 32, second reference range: 31.2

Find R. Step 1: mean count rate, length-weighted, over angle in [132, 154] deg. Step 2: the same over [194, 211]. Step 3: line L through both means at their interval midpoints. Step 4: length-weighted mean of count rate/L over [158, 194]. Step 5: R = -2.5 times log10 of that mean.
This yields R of 0.05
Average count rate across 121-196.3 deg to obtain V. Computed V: 31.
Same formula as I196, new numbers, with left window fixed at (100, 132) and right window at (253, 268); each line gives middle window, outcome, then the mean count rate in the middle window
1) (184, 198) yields 2.9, 25.5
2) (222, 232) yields 0.0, 31.6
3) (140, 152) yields -0.1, 33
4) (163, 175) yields 0.2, 31.9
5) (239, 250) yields 0.0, 31.4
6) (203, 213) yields 0.4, 30.7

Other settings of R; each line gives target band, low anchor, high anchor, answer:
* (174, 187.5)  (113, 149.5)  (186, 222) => 0.06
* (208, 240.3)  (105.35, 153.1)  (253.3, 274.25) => 0.01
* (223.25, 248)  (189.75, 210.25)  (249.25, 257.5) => -0.03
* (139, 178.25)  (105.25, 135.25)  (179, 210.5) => -0.07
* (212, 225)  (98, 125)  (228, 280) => 0.02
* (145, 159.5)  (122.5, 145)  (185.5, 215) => -0.05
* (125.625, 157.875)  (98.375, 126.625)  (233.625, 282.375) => 0.00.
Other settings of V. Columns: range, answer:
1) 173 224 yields 29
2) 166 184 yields 30.6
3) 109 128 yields 33.1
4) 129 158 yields 32.8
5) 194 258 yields 30.8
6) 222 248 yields 31.3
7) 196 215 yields 30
